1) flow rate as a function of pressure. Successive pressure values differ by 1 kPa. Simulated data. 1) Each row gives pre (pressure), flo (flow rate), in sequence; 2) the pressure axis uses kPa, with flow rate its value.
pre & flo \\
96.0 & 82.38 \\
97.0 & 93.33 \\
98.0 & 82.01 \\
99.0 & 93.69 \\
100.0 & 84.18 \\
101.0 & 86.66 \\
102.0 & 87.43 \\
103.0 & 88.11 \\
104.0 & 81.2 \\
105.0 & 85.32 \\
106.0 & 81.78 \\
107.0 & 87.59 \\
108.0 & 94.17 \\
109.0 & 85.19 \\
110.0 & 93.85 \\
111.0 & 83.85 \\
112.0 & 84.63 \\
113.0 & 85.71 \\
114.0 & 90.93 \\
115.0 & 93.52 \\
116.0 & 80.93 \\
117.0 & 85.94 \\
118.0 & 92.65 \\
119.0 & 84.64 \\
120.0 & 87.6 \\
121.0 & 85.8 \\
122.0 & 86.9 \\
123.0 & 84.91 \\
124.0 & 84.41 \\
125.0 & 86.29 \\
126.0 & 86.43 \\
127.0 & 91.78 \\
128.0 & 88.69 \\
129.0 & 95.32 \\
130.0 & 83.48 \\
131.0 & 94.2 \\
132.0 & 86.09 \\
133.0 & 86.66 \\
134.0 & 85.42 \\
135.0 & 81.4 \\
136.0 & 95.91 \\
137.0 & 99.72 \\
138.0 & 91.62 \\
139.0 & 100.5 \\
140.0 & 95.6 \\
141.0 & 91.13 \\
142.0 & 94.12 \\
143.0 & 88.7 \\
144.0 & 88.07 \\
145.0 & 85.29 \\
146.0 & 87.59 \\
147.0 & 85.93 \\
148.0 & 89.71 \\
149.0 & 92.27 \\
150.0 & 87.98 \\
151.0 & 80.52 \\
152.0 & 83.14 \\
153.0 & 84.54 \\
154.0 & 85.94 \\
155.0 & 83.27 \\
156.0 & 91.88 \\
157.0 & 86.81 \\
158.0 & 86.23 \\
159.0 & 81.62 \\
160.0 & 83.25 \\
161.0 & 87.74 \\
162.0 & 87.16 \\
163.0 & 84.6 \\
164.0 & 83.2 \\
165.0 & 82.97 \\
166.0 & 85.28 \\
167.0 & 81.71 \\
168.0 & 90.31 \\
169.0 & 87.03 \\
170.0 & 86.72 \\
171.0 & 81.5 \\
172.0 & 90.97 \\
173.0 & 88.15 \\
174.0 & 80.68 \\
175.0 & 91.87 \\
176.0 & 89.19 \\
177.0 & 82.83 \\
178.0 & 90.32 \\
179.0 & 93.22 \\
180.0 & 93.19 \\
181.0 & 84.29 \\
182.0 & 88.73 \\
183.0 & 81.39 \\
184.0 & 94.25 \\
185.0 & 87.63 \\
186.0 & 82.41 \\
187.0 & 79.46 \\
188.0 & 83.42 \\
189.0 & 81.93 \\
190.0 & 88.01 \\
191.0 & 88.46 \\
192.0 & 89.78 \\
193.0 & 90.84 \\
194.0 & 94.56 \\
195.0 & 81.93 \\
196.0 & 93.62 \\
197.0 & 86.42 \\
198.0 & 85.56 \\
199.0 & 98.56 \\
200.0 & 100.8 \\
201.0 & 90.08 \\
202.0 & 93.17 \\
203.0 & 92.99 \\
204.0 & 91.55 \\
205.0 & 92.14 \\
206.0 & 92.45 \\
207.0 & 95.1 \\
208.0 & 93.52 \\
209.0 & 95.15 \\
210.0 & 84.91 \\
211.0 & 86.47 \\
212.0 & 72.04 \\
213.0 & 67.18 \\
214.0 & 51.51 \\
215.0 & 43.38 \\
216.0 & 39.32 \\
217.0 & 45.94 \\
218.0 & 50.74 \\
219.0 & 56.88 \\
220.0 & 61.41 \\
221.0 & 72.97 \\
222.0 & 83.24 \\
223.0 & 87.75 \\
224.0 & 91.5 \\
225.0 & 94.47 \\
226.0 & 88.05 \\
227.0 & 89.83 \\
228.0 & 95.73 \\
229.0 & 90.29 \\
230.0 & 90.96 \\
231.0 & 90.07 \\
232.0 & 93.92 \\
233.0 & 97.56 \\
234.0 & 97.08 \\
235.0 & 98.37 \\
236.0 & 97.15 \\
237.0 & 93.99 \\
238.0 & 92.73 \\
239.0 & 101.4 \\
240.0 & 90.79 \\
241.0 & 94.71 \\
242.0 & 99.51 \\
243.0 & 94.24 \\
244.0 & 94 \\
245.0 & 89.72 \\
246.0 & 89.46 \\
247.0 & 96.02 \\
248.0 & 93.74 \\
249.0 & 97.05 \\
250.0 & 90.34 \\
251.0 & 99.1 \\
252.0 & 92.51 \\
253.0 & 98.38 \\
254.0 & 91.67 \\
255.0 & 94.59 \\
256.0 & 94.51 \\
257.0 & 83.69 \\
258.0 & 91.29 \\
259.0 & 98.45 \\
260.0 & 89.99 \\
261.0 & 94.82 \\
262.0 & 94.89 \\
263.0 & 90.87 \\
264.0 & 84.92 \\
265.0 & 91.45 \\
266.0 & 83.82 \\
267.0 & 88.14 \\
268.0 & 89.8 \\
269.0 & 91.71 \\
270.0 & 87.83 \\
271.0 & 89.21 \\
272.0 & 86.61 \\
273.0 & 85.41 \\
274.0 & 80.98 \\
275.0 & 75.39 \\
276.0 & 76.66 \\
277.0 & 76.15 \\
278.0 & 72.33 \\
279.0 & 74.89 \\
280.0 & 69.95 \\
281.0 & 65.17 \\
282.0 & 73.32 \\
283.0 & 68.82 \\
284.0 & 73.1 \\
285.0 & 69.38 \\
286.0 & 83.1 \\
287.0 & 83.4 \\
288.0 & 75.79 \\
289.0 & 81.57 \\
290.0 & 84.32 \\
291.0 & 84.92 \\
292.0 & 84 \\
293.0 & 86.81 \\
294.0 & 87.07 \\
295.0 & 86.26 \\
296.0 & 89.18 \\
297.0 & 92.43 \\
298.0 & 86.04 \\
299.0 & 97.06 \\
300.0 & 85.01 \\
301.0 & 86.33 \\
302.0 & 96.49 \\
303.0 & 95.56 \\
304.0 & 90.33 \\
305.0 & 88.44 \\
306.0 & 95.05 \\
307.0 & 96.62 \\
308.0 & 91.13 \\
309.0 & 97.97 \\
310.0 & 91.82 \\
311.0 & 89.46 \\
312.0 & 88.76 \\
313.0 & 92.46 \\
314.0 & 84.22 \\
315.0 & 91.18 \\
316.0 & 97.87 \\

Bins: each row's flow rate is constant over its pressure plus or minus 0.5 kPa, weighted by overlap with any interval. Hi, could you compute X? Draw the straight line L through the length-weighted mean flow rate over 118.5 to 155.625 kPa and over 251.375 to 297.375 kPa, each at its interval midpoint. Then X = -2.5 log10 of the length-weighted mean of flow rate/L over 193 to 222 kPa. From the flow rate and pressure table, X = 0.10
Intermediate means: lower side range 88.4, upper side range 84.6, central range 79.2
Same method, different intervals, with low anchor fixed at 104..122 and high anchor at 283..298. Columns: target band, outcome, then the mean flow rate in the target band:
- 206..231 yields 0.103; 76.8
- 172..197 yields -0.028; 87.6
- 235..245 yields -0.138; 95.3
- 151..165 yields 0.011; 85.1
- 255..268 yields -0.092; 90.7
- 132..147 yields -0.050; 90.5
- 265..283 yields 0.035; 80.4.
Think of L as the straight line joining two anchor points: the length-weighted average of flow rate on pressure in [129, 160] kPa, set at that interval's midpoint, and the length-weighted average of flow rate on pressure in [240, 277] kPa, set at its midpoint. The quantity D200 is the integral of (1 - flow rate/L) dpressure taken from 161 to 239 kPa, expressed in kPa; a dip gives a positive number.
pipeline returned 3.7 kPa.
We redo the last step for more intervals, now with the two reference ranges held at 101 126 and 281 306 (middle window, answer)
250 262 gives -1.2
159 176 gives 0.1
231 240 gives -1.1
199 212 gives -1.0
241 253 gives -1.3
